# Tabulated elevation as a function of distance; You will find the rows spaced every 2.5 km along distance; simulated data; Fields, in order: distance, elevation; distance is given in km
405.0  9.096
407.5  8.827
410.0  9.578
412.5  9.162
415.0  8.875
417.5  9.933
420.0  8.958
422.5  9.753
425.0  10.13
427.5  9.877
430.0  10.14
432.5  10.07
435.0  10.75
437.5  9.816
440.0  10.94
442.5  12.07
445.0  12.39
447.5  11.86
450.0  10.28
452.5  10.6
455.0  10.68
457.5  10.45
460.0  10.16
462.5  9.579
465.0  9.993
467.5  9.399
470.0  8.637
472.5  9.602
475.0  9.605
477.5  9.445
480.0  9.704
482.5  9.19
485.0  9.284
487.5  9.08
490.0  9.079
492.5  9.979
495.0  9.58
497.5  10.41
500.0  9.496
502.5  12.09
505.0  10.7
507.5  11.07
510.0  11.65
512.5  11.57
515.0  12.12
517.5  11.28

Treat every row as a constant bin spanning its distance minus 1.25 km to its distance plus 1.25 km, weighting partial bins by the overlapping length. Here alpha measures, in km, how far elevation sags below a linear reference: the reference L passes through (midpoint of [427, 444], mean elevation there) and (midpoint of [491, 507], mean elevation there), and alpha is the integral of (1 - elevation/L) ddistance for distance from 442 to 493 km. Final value 2.3 km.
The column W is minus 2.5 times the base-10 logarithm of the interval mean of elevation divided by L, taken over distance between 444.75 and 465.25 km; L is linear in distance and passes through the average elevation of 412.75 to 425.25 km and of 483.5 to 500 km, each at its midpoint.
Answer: -0.12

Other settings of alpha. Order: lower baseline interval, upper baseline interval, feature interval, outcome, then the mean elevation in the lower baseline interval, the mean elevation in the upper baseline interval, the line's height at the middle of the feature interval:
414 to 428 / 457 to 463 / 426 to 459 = -3.0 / 9.58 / 10.1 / 9.86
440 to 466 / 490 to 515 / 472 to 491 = 2.5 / 10.8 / 10.7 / 10.8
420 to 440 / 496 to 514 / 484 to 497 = 1.6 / 10.1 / 11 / 10.8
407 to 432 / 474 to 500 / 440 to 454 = -2.7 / 9.56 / 9.53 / 9.55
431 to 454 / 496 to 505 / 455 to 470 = 1.4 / 11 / 10.6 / 10.9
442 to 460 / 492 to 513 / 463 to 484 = 2.8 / 11.1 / 10.7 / 10.9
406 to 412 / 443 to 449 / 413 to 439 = 1.7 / 9.19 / 12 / 10.5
